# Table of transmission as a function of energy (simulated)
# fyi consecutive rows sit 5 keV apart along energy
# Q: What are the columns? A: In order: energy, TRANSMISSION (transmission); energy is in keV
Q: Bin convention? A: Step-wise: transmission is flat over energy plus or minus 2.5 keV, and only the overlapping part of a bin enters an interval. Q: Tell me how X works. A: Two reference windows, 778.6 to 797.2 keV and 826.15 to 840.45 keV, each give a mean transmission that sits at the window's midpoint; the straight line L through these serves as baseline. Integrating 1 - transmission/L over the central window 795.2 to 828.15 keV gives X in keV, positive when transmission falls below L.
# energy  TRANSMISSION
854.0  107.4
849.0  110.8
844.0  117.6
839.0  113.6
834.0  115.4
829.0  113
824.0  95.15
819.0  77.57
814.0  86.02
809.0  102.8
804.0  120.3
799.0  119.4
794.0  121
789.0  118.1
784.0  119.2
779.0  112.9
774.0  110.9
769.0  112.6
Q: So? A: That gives 4.1 keV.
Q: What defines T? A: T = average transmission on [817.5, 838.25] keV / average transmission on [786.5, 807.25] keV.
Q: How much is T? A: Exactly 0.86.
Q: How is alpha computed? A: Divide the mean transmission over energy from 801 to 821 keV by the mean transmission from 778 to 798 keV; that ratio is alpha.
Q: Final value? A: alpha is 0.8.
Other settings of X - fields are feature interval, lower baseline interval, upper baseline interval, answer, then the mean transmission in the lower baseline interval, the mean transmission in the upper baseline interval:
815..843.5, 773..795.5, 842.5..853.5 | 2.7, 117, 113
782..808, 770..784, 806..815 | -3.5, 113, 97.2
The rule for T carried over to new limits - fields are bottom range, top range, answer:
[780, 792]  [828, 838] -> 0.97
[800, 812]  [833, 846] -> 1.04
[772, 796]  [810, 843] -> 0.87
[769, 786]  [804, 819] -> 0.84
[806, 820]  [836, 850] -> 1.26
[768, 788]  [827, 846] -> 1.00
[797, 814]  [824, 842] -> 1.01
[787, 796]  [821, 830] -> 0.85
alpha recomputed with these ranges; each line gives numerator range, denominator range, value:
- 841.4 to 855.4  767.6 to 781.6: 1.00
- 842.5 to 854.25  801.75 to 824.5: 1.17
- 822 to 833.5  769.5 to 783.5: 0.94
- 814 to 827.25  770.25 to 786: 0.77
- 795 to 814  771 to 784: 0.98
